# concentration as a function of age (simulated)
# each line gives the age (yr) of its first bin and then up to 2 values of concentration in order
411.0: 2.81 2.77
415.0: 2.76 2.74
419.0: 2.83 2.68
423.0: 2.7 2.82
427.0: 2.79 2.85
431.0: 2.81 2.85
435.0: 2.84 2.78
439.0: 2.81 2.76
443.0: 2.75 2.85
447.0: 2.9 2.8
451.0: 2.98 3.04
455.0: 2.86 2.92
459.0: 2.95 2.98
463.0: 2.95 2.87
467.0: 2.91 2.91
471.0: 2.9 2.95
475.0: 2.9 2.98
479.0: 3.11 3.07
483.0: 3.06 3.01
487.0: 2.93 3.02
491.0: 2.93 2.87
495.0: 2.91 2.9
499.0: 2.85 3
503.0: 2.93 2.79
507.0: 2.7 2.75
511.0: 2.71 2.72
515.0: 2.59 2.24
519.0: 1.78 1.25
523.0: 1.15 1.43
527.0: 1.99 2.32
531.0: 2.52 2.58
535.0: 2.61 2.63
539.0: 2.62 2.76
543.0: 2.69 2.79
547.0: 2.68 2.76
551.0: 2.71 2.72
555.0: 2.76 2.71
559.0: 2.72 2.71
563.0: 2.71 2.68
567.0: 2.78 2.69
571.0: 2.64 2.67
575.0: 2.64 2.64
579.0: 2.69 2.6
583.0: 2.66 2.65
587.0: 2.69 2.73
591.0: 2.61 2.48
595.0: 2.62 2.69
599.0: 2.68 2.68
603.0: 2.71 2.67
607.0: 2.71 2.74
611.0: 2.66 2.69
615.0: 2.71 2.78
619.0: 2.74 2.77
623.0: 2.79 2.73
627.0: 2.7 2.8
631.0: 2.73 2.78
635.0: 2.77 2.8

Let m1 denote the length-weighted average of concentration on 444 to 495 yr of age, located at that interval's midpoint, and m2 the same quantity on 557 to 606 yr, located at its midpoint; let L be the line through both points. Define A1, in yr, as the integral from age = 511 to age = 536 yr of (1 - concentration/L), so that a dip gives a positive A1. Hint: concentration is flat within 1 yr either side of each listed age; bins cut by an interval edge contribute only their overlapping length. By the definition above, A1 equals 6.1 yr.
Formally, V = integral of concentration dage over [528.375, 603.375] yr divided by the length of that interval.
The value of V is 2.67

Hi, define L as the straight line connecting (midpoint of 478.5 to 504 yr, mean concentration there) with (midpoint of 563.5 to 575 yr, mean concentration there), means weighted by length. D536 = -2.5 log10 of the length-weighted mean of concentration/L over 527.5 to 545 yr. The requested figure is 0.09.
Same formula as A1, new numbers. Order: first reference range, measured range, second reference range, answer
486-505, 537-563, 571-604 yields 0.4 yr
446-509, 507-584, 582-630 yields 8.0 yr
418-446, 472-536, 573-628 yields 3.2 yr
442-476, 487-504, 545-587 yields -0.6 yr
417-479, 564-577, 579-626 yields 0.2 yr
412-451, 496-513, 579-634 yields -0.4 yr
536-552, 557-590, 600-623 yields 0.3 yr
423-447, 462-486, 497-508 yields -1.1 yr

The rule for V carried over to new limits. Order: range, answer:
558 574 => 2.7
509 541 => 2.24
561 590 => 2.68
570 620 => 2.67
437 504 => 2.92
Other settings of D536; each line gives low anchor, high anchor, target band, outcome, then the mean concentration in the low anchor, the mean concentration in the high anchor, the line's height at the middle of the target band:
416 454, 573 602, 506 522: 0.167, 2.82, 2.65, 2.73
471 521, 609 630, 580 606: 0.039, 2.79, 2.74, 2.75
